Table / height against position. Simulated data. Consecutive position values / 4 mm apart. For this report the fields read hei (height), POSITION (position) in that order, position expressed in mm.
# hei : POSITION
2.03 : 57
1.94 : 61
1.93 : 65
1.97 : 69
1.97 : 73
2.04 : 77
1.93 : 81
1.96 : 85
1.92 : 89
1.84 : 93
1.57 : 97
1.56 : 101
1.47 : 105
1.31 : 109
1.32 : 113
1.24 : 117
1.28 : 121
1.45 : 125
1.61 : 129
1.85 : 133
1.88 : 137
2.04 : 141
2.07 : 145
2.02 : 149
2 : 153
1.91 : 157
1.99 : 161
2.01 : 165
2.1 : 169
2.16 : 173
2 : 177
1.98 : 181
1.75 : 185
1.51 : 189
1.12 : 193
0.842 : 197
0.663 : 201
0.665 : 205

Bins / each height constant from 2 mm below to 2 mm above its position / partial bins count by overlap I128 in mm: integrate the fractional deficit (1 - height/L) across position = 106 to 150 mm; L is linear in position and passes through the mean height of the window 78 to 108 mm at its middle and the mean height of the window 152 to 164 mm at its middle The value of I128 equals 5.7 mm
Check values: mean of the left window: 1.74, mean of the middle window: 1.63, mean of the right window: 1.97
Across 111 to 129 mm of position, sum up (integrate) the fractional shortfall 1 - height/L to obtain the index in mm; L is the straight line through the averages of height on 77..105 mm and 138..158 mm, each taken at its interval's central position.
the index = 5.18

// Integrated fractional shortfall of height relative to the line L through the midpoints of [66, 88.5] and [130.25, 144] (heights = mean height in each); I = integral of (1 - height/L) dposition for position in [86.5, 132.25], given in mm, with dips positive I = 9.9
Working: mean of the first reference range 1.97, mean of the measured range 1.52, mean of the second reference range 1.92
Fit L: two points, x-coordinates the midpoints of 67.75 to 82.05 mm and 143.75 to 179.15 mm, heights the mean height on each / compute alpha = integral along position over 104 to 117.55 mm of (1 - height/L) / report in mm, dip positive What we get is 4.5 mm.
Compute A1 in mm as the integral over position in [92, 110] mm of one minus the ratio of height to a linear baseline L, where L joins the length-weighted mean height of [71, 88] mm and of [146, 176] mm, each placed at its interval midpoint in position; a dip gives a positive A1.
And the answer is 4.0 mm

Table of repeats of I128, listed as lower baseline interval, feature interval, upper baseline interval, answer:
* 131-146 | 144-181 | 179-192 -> -4.16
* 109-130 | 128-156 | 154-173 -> -3.95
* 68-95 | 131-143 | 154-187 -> 0.30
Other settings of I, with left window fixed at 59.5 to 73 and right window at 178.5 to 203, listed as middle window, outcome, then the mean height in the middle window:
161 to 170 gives -3.6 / 2.04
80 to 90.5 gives -0.5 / 1.94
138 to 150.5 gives -3.8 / 2.03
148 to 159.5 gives -3.5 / 1.97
